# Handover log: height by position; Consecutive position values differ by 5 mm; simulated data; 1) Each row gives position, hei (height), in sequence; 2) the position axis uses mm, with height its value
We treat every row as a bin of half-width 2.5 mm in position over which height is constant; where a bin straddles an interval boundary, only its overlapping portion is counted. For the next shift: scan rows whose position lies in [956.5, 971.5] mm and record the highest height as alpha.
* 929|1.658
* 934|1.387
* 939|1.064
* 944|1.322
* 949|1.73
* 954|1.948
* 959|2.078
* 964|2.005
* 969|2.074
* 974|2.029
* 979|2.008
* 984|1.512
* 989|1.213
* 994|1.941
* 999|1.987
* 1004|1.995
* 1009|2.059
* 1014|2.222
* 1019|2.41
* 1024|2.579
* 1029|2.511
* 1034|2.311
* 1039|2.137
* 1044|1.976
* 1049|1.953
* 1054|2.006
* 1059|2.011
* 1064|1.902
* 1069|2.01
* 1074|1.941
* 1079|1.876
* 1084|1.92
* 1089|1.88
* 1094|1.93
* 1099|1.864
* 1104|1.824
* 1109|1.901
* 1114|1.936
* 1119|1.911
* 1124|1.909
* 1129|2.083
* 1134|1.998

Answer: 2.078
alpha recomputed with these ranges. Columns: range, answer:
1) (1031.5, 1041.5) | 2.311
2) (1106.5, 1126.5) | 1.936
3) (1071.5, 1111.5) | 1.941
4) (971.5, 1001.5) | 2.029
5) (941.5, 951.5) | 1.73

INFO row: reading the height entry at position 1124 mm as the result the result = 1.909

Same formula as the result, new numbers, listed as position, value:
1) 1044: 1.976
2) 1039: 2.137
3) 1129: 2.083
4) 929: 1.658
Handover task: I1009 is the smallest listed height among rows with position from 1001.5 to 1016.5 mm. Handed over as 1.995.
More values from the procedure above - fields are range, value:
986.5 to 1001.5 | 1.213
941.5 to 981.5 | 1.322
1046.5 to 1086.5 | 1.876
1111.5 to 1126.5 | 1.909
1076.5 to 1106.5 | 1.824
